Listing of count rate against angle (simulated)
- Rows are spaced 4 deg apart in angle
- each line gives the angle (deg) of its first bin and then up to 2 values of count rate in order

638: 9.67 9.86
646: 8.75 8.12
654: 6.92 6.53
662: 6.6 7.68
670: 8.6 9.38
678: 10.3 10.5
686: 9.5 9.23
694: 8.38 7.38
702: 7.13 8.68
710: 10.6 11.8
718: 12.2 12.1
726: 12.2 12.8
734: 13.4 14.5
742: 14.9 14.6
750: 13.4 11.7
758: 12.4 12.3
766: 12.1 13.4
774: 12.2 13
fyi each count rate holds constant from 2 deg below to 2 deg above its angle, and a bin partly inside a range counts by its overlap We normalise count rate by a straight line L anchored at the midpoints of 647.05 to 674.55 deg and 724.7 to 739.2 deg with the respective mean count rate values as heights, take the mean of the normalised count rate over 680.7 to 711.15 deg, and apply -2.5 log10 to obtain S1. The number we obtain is 0.167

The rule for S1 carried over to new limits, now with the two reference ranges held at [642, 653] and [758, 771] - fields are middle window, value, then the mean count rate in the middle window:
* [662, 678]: 0.10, 8.53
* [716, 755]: -0.15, 13.2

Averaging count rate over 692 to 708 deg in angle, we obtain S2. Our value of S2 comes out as 7.89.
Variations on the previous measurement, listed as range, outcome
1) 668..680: 9.43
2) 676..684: 10.4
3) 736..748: 14.7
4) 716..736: 12.5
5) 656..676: 7.76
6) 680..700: 9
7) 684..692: 9.37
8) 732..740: 13.9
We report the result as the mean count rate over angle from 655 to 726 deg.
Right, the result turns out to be 9.26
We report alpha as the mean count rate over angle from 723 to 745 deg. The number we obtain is 13.5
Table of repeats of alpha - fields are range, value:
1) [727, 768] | 13.2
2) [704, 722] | 11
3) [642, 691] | 8.55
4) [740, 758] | 13.5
